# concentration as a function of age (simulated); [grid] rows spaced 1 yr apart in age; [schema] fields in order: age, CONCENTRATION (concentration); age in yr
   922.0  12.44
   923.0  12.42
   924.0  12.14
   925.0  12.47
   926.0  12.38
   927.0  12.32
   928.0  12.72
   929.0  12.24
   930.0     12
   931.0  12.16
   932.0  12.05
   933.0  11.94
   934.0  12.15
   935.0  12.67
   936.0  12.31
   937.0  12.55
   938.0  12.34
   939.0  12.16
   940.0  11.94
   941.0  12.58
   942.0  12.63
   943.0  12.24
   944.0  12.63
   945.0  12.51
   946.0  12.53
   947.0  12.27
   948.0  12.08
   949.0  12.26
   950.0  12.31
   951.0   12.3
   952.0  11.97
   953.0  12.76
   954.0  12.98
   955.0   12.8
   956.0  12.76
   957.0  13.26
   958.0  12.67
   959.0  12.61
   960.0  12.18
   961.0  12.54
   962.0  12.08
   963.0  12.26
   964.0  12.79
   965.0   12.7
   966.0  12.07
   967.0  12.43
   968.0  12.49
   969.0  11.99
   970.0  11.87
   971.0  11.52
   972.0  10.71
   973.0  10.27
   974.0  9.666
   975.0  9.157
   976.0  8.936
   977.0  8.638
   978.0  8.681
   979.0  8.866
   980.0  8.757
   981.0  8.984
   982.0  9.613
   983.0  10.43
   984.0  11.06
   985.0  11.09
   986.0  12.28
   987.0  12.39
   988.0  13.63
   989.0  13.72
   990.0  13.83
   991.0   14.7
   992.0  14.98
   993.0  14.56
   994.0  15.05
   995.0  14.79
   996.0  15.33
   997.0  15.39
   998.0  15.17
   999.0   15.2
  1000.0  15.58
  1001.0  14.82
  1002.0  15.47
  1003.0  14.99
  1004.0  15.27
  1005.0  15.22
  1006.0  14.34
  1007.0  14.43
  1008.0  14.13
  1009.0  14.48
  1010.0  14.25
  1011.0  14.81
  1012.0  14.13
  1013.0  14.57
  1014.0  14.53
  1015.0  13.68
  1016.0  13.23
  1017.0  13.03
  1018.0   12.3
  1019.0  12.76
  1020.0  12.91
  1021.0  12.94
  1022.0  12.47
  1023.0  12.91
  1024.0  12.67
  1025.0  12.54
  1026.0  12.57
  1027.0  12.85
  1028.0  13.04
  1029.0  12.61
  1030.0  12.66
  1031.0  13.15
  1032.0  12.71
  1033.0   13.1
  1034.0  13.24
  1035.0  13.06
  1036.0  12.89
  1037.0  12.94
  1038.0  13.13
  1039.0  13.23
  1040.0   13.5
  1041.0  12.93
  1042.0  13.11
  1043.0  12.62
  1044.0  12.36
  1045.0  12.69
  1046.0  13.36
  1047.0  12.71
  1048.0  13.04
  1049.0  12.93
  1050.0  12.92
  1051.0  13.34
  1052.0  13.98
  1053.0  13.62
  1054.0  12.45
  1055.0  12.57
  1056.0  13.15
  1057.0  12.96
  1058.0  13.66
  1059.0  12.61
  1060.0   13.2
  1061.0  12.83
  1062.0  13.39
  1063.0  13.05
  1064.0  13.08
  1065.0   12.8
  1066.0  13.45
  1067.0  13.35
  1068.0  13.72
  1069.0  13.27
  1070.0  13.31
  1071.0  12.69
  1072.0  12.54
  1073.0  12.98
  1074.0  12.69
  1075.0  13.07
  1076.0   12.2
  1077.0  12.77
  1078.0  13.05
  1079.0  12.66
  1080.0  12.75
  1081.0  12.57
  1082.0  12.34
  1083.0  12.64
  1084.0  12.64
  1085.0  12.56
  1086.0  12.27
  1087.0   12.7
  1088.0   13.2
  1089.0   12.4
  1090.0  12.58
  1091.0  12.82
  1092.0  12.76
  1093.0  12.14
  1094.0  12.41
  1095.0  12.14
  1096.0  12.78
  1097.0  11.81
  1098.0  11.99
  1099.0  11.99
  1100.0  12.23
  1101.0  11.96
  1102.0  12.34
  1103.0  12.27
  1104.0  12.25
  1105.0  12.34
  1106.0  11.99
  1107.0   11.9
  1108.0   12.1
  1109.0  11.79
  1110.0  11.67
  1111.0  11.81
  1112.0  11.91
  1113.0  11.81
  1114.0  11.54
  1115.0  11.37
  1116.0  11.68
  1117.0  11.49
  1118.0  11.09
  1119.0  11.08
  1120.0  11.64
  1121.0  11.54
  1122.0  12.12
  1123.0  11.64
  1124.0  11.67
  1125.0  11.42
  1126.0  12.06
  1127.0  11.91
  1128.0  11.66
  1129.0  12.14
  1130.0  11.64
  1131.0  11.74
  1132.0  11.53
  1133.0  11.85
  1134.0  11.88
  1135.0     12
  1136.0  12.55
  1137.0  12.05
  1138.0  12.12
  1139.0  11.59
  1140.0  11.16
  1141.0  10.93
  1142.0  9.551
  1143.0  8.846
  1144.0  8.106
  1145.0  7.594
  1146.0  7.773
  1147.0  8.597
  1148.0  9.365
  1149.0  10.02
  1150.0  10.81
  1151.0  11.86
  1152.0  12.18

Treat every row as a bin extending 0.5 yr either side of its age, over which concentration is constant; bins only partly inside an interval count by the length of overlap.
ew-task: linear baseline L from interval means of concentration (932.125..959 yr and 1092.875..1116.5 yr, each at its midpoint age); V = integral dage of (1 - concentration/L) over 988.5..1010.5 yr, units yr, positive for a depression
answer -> -4.5 yr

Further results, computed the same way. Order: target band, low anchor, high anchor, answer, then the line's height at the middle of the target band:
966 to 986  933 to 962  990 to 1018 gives 4.7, 13.5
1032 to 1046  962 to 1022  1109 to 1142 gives -0.6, 12.4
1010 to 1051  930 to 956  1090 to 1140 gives -3.2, 12.1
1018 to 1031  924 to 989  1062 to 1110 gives -0.6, 12.2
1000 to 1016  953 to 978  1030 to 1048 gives -2.8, 12.4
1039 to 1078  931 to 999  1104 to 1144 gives -3.9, 11.8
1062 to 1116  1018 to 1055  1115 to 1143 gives -1.4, 12.2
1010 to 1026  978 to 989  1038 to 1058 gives -1.8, 12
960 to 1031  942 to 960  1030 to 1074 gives -0.3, 12.8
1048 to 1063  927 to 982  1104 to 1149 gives -2.2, 11.5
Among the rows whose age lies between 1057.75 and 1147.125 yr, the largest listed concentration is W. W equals 13.72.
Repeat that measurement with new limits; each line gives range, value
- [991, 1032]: 15.58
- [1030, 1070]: 13.98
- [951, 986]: 13.26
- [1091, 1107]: 12.82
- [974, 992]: 14.98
